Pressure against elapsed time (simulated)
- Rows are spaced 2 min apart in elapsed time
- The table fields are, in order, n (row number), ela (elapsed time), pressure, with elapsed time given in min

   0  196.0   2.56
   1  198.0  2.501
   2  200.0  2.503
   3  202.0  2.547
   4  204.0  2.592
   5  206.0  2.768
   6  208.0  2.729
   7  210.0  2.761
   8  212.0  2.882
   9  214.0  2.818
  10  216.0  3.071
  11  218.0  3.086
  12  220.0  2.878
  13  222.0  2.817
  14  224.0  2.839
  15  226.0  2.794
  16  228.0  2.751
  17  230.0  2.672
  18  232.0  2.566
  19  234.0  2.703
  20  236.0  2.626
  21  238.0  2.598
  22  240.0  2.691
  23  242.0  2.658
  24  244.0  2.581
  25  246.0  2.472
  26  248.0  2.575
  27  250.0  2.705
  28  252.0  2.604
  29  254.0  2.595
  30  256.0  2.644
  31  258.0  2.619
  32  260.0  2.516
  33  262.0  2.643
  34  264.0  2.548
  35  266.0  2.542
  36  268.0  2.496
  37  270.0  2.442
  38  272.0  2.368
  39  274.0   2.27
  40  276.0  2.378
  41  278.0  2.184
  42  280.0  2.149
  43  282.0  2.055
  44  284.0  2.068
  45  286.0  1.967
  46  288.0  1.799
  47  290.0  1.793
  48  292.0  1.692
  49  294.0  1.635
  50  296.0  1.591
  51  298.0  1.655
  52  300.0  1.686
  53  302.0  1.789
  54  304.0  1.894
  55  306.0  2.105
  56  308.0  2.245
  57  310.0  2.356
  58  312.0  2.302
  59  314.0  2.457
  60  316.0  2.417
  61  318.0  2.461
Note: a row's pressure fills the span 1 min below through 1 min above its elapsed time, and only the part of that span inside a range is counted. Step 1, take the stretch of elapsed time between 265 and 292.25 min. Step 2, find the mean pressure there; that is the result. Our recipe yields 2.17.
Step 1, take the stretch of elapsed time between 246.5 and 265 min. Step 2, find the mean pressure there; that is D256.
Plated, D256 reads 2.6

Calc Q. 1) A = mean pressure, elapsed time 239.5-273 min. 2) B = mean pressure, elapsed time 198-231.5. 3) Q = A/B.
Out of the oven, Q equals 0.9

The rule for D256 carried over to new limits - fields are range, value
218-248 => 2.7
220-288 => 2.51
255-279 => 2.47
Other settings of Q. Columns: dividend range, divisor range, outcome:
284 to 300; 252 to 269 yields 0.68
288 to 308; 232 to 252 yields 0.68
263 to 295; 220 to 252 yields 0.80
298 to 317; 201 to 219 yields 0.75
